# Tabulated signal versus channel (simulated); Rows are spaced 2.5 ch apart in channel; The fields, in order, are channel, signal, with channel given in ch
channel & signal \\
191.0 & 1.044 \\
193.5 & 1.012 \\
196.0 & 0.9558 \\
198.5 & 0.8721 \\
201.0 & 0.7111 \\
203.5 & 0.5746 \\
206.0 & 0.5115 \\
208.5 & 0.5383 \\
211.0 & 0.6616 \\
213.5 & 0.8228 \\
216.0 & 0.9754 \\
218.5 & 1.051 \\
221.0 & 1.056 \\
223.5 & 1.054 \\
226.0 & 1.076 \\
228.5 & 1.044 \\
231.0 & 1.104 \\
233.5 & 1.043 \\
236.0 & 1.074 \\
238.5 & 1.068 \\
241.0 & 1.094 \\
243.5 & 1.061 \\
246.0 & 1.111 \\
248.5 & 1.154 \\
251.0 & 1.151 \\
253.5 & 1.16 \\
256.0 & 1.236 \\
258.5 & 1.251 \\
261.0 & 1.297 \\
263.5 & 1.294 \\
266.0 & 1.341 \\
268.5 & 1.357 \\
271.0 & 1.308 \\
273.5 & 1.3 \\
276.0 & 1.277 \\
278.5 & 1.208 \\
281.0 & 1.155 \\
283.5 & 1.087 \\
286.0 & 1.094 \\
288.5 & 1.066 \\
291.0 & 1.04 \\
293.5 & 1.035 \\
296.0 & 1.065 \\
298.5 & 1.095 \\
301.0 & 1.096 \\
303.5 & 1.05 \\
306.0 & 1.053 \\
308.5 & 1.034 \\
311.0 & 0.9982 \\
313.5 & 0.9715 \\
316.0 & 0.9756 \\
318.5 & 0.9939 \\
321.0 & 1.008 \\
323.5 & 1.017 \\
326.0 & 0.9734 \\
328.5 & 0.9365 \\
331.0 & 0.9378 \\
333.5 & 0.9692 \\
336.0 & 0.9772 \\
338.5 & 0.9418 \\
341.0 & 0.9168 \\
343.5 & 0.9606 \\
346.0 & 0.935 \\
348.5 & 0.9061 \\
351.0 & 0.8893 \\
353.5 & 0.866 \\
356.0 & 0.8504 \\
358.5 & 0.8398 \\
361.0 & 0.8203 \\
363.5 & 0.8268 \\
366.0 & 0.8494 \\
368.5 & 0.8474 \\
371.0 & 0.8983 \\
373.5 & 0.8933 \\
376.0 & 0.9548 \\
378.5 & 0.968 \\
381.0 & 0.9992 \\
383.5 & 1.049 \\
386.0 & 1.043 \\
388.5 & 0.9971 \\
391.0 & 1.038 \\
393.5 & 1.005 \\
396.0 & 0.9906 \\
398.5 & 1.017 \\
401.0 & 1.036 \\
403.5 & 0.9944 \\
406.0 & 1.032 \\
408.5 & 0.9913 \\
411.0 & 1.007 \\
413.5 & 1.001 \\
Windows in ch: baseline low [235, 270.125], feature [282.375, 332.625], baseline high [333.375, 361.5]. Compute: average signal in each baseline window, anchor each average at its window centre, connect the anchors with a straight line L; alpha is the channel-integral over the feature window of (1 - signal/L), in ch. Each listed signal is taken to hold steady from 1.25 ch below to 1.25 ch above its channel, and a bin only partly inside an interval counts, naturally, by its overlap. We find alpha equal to 0.0 ch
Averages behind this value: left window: 1.19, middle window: 1.03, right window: 0.906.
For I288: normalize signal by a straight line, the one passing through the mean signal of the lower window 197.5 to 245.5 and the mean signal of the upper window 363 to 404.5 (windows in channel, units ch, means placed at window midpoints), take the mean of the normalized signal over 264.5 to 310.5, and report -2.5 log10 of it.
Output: -0.22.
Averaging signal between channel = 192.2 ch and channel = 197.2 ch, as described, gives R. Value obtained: 0.985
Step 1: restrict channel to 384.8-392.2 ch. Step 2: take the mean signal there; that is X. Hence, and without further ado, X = 1.03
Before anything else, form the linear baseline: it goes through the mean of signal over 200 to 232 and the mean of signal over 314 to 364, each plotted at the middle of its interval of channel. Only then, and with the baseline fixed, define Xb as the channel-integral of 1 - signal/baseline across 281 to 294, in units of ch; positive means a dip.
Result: -2.5 ch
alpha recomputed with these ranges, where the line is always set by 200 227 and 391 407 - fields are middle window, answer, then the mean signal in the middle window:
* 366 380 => 1.1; 0.908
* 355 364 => 1.3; 0.835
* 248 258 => -3.7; 1.18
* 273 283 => -3.7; 1.22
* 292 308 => -2.7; 1.06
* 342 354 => 0.6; 0.914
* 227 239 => -3.2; 1.07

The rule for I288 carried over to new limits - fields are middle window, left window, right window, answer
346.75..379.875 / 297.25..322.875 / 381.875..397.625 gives 0.164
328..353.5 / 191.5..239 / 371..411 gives 0.043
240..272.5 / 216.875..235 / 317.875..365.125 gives -0.190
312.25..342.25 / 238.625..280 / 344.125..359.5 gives 0.006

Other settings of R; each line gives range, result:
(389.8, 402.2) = 1.02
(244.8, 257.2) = 1.16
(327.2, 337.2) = 0.955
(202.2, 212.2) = 0.572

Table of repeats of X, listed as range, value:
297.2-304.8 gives 1.08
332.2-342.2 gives 0.951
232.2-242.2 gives 1.07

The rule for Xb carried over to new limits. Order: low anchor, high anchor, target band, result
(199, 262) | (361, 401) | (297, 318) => -1.27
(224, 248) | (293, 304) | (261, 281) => -4.00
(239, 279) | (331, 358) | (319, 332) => 0.14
